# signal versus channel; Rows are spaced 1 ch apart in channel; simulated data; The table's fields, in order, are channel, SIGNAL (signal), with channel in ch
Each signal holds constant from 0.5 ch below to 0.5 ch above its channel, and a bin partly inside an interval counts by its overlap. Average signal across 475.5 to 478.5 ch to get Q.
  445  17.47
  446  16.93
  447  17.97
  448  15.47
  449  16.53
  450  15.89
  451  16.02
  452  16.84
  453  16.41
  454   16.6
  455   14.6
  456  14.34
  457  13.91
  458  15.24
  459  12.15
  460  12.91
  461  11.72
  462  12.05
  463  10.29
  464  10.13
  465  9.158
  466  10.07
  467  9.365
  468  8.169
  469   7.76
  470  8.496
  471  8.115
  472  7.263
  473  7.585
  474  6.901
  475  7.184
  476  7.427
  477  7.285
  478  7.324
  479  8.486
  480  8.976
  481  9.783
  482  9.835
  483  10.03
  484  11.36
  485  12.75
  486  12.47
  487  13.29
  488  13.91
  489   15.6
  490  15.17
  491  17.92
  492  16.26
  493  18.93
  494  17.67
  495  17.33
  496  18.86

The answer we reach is 7.35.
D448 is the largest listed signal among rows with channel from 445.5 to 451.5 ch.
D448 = 17.97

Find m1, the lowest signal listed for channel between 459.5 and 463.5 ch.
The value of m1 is 10.29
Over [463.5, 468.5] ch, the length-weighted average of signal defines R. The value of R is 9.38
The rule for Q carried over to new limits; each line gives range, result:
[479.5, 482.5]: 9.53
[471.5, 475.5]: 7.23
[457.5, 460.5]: 13.4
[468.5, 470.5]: 8.13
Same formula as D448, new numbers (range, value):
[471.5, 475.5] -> 7.585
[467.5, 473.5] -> 8.496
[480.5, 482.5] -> 9.835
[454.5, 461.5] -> 15.24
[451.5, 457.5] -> 16.84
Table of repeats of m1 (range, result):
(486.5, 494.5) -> 13.29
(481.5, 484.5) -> 9.835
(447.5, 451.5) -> 15.47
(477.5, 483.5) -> 7.324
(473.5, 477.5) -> 6.901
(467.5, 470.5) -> 7.76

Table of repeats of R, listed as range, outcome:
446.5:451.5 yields 16.4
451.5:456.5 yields 15.8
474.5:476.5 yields 7.31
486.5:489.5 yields 14.3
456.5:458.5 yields 14.6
